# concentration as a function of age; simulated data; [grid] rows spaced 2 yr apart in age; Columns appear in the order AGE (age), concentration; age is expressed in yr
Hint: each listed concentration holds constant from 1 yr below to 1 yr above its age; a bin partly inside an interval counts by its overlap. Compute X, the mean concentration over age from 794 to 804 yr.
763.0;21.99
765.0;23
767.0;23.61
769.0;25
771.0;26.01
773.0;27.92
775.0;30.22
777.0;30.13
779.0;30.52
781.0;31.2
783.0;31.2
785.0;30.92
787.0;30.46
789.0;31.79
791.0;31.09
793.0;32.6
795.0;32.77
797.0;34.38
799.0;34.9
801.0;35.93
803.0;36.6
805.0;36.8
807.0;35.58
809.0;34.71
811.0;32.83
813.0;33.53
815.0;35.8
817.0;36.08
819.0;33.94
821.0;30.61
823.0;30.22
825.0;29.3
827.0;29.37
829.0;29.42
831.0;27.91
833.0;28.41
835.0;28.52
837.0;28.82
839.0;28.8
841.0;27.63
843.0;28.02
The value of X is 34.9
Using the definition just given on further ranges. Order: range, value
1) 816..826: 32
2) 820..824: 30.4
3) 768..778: 27.9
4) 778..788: 30.9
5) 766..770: 24.3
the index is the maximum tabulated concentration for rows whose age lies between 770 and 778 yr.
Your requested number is 30.22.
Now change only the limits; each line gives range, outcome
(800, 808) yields 36.8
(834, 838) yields 28.82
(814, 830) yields 36.08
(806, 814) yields 35.58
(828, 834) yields 29.42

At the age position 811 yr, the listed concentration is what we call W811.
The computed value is 32.83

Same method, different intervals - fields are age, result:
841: 27.63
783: 31.2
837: 28.82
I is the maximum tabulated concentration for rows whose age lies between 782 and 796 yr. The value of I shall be 32.77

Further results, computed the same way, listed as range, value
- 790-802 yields 35.93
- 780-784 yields 31.2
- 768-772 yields 26.01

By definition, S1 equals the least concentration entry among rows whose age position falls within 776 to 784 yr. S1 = 30.13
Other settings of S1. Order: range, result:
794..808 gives 32.77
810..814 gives 32.83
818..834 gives 27.91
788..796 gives 31.09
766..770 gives 23.61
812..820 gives 33.53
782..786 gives 30.92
